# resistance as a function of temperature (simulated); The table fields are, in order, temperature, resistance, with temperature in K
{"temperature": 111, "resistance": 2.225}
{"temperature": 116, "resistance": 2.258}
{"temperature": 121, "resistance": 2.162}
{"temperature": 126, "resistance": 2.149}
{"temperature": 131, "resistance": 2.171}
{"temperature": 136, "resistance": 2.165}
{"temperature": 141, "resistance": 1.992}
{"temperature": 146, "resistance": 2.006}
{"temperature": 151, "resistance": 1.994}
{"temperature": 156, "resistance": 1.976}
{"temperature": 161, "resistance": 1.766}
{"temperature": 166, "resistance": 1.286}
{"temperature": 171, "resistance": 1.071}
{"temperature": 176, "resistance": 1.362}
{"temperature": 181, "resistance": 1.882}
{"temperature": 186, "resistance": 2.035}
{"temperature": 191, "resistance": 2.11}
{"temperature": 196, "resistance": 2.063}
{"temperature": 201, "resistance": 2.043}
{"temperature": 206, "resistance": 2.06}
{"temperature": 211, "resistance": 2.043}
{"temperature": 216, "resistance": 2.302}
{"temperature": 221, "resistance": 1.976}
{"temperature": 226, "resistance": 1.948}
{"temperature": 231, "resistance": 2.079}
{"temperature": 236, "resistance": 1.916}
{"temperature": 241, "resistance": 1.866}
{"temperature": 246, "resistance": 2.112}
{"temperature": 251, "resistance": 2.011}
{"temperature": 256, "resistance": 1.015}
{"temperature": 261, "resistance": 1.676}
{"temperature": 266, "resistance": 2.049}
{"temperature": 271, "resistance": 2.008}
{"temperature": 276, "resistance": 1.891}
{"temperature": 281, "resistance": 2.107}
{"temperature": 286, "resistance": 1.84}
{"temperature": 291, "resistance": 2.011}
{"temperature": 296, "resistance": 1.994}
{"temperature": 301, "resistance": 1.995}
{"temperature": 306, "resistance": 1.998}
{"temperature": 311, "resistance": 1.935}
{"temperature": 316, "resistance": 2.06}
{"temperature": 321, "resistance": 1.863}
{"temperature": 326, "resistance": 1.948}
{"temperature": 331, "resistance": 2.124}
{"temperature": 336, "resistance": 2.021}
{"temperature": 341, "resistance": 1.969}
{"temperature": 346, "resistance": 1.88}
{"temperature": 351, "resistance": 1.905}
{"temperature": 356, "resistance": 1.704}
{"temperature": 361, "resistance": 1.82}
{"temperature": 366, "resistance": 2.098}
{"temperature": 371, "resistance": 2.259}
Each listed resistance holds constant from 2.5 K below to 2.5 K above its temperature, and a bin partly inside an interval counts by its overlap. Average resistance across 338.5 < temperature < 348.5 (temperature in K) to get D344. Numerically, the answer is 1.92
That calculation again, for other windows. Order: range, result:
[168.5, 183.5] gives 1.44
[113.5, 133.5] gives 2.18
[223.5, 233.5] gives 2.01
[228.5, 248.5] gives 1.99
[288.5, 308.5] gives 2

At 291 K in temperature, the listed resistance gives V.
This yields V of 2.011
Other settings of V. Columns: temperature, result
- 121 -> 2.162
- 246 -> 2.112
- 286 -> 1.84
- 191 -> 2.11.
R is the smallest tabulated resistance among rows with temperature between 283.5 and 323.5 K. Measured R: 1.84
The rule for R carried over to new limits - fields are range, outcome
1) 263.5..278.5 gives 1.891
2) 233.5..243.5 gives 1.866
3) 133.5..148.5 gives 1.992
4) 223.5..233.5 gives 1.948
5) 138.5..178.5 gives 1.071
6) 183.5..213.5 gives 2.035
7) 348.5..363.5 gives 1.704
